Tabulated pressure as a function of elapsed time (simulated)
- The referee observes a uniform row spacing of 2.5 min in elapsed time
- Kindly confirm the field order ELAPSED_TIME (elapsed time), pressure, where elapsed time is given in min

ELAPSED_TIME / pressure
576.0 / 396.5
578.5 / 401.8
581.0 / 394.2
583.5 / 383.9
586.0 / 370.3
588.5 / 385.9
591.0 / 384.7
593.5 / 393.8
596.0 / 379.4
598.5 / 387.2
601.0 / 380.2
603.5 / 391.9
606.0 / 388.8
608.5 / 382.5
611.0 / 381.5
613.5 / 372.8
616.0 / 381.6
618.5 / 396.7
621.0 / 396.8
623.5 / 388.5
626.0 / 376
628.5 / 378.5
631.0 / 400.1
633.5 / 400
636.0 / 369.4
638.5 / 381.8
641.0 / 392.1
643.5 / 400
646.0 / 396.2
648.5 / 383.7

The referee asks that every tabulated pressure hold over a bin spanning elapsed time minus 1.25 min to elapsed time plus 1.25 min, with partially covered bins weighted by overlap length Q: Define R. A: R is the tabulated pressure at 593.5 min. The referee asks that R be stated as 393.8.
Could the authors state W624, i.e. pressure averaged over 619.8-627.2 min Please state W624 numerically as 387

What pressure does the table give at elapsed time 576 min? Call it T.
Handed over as 396.5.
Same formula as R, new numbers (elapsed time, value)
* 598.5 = 387.2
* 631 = 400.1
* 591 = 384.7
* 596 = 379.4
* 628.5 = 378.5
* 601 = 380.2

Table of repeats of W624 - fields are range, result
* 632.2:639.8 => 384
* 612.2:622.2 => 387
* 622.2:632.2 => 386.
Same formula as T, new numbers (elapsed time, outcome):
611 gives 381.5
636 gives 369.4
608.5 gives 382.5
